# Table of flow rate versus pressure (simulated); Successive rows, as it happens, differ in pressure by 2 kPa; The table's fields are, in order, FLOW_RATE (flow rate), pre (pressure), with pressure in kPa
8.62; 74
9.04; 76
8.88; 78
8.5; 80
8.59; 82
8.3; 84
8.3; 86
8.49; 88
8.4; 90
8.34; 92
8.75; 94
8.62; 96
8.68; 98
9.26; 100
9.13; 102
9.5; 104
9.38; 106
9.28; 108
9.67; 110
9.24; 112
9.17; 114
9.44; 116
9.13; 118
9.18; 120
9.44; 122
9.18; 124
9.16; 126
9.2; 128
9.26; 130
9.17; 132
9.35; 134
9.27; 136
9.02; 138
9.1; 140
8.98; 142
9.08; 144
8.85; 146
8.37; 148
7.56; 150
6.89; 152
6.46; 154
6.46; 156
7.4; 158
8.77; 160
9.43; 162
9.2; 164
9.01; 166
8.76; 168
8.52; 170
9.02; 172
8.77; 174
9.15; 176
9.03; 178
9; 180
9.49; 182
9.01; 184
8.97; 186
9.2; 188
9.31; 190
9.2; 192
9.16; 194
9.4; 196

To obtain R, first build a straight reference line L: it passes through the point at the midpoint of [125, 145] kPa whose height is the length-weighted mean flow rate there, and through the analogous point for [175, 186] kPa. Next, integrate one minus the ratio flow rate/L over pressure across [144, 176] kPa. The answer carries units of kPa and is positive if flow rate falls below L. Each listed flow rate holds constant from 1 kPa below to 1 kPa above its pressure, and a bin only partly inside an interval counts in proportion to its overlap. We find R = 3.0 kPa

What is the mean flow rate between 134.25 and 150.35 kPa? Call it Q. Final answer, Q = 8.85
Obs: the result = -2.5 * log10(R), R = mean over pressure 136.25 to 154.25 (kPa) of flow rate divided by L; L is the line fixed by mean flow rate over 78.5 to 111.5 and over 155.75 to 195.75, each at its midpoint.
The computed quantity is 0.06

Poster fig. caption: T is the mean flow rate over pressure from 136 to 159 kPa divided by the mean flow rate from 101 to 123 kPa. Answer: 0.87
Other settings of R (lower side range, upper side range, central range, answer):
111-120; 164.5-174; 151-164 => 1.8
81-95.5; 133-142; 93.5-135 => -1.8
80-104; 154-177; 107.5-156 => -1.5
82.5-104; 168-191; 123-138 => -0.7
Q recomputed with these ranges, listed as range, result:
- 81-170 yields 8.77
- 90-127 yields 9.12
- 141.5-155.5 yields 7.94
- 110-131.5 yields 9.26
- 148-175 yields 8.18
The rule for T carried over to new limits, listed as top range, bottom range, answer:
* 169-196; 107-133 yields 0.98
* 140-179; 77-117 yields 0.95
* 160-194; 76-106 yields 1.04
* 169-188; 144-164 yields 1.14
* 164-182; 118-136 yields 0.97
